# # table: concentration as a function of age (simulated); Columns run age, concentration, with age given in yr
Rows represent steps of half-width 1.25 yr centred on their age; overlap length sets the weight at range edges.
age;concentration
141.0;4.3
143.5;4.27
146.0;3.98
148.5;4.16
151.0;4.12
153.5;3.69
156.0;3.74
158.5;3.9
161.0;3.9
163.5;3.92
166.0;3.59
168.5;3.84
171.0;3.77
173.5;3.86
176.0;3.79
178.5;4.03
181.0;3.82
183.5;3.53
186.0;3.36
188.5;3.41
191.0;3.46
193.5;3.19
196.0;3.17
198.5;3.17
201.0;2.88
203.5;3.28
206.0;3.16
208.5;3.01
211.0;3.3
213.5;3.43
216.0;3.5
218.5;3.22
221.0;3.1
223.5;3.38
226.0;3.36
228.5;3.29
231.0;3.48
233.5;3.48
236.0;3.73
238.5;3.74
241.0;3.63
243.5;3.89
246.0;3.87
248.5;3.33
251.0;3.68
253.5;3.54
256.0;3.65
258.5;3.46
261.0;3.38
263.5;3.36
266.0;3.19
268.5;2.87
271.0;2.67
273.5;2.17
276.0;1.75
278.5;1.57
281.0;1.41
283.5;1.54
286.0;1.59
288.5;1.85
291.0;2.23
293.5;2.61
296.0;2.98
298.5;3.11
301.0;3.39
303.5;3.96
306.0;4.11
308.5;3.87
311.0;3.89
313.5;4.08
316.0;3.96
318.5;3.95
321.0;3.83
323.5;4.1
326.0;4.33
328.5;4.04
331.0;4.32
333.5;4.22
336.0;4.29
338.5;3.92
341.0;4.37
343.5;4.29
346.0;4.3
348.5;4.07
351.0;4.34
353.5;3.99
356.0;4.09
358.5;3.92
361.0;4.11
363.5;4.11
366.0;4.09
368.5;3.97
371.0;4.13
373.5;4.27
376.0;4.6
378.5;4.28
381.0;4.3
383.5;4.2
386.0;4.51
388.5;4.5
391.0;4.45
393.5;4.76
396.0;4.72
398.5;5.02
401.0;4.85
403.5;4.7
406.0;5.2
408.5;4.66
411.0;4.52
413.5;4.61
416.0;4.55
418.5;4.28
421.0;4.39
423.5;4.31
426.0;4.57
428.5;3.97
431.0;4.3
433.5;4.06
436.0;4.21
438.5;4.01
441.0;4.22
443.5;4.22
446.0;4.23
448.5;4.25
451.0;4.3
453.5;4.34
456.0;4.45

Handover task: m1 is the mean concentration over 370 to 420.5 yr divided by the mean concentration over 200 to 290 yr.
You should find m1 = 1.50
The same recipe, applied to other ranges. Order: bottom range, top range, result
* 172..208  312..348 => 1.21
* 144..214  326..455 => 1.20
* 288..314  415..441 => 1.29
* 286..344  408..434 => 1.19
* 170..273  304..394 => 1.22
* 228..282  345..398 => 1.36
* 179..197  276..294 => 0.52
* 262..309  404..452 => 1.66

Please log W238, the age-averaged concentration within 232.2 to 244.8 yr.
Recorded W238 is 3.69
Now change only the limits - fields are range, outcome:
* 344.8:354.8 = 4.17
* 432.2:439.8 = 4.1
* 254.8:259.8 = 3.55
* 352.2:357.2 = 4.04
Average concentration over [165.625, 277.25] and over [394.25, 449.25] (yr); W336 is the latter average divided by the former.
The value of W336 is 1.3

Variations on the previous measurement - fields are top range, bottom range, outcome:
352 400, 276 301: 2.01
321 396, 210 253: 1.21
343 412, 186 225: 1.35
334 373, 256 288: 1.69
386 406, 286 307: 1.61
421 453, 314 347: 1.02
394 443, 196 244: 1.34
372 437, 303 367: 1.10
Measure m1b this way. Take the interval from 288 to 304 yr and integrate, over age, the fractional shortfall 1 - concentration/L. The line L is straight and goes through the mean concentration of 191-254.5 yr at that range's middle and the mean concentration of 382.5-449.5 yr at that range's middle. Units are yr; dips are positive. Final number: 3.9 yr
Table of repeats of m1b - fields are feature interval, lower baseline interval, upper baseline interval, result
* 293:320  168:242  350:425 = 2.22 yr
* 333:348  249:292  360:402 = -1.94 yr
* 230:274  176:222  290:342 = 1.60 yr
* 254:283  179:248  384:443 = 8.00 yr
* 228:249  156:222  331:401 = 0.52 yr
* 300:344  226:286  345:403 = -3.30 yr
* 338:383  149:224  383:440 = 1.01 yr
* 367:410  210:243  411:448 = -4.32 yr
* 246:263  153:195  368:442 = 1.83 yr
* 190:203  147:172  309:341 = 2.46 yr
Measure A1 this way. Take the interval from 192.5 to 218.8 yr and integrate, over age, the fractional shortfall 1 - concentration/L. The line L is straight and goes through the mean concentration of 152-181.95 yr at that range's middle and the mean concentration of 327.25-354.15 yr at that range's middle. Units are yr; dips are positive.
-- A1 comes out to 4.7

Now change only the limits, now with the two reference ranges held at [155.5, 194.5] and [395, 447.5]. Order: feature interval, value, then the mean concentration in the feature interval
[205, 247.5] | 4.5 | 3.45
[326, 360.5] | 0.4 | 4.17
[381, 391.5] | -0.1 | 4.4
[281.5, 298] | 7.8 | 2.14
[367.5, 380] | 0.2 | 4.26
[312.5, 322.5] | 0.4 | 3.96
